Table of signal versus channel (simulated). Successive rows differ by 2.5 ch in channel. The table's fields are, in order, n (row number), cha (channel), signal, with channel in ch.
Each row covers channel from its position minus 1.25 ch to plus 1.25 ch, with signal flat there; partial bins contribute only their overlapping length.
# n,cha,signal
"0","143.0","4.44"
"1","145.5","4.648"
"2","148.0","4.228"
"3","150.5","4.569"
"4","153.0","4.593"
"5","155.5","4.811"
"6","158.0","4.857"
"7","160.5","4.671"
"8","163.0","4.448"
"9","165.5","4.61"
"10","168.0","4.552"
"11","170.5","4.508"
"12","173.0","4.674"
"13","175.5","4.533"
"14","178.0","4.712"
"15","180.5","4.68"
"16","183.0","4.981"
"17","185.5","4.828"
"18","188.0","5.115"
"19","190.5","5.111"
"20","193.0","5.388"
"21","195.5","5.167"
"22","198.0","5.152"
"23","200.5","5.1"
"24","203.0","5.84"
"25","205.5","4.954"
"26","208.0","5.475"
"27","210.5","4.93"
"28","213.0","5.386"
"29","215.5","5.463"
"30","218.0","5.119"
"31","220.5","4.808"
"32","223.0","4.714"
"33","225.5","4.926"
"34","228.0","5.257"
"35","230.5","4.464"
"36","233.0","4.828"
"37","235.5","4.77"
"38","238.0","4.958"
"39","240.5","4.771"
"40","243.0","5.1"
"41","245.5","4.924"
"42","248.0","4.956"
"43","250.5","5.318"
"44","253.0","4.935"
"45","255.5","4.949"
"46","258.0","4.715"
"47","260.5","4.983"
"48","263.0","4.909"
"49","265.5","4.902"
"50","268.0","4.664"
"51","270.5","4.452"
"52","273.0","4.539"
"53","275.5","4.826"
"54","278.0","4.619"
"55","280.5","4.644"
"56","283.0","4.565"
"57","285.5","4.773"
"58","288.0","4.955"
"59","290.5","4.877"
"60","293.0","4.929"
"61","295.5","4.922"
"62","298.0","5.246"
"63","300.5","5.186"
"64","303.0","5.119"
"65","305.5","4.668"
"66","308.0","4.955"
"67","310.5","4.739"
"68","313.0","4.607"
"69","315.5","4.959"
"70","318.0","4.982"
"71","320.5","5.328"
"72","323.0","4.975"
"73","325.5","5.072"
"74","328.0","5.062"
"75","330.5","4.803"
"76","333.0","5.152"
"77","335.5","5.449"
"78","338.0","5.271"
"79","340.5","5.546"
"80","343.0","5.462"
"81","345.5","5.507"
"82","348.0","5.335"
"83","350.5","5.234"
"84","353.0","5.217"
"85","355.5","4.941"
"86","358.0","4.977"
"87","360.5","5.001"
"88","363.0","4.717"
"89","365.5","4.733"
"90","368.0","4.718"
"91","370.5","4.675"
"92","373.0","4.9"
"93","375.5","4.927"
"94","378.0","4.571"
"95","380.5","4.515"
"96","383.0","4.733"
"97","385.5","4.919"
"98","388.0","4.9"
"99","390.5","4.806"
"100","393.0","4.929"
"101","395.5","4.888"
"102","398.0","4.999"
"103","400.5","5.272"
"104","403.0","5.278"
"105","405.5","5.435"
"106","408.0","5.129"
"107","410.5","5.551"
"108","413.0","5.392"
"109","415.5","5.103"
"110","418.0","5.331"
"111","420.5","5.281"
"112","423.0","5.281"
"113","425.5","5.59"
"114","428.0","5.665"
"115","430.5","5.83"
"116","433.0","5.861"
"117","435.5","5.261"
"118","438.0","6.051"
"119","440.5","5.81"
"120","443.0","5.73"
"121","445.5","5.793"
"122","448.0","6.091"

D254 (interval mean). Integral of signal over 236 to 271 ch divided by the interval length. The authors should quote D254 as 4.9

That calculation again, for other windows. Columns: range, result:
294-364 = 5.09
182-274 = 5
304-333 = 4.93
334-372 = 5.12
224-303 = 4.87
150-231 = 4.93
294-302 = 5.11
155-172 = 4.63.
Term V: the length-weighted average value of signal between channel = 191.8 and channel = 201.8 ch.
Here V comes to 5.2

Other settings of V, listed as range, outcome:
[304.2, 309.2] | 4.81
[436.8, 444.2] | 5.86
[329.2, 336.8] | 5.14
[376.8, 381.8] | 4.54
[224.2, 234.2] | 4.87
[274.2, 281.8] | 4.69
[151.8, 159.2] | 4.75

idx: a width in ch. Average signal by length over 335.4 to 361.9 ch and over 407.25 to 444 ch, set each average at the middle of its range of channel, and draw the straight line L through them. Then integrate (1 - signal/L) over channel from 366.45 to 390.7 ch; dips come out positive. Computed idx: 2.7 ch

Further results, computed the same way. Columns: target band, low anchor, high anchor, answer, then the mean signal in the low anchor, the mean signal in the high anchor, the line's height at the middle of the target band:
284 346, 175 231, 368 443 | 1.0 ch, 5.06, 5.2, 5.14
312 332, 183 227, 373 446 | 0.9 ch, 5.14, 5.26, 5.21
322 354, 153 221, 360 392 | -2.9 ch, 4.95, 4.77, 4.81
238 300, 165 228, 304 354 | 2.5 ch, 5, 5.12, 5.06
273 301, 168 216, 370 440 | 1.4 ch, 5.03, 5.19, 5.1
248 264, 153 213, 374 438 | 0.1 ch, 4.92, 5.19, 5.01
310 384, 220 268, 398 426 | 2.0 ch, 4.9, 5.31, 5.15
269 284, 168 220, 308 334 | 1.1 ch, 5.04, 4.97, 4.99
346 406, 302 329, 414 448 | 3.9 ch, 4.95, 5.6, 5.29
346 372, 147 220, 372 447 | 1.1 ch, 4.91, 5.26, 5.18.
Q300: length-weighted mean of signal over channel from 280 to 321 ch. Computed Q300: 4.91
